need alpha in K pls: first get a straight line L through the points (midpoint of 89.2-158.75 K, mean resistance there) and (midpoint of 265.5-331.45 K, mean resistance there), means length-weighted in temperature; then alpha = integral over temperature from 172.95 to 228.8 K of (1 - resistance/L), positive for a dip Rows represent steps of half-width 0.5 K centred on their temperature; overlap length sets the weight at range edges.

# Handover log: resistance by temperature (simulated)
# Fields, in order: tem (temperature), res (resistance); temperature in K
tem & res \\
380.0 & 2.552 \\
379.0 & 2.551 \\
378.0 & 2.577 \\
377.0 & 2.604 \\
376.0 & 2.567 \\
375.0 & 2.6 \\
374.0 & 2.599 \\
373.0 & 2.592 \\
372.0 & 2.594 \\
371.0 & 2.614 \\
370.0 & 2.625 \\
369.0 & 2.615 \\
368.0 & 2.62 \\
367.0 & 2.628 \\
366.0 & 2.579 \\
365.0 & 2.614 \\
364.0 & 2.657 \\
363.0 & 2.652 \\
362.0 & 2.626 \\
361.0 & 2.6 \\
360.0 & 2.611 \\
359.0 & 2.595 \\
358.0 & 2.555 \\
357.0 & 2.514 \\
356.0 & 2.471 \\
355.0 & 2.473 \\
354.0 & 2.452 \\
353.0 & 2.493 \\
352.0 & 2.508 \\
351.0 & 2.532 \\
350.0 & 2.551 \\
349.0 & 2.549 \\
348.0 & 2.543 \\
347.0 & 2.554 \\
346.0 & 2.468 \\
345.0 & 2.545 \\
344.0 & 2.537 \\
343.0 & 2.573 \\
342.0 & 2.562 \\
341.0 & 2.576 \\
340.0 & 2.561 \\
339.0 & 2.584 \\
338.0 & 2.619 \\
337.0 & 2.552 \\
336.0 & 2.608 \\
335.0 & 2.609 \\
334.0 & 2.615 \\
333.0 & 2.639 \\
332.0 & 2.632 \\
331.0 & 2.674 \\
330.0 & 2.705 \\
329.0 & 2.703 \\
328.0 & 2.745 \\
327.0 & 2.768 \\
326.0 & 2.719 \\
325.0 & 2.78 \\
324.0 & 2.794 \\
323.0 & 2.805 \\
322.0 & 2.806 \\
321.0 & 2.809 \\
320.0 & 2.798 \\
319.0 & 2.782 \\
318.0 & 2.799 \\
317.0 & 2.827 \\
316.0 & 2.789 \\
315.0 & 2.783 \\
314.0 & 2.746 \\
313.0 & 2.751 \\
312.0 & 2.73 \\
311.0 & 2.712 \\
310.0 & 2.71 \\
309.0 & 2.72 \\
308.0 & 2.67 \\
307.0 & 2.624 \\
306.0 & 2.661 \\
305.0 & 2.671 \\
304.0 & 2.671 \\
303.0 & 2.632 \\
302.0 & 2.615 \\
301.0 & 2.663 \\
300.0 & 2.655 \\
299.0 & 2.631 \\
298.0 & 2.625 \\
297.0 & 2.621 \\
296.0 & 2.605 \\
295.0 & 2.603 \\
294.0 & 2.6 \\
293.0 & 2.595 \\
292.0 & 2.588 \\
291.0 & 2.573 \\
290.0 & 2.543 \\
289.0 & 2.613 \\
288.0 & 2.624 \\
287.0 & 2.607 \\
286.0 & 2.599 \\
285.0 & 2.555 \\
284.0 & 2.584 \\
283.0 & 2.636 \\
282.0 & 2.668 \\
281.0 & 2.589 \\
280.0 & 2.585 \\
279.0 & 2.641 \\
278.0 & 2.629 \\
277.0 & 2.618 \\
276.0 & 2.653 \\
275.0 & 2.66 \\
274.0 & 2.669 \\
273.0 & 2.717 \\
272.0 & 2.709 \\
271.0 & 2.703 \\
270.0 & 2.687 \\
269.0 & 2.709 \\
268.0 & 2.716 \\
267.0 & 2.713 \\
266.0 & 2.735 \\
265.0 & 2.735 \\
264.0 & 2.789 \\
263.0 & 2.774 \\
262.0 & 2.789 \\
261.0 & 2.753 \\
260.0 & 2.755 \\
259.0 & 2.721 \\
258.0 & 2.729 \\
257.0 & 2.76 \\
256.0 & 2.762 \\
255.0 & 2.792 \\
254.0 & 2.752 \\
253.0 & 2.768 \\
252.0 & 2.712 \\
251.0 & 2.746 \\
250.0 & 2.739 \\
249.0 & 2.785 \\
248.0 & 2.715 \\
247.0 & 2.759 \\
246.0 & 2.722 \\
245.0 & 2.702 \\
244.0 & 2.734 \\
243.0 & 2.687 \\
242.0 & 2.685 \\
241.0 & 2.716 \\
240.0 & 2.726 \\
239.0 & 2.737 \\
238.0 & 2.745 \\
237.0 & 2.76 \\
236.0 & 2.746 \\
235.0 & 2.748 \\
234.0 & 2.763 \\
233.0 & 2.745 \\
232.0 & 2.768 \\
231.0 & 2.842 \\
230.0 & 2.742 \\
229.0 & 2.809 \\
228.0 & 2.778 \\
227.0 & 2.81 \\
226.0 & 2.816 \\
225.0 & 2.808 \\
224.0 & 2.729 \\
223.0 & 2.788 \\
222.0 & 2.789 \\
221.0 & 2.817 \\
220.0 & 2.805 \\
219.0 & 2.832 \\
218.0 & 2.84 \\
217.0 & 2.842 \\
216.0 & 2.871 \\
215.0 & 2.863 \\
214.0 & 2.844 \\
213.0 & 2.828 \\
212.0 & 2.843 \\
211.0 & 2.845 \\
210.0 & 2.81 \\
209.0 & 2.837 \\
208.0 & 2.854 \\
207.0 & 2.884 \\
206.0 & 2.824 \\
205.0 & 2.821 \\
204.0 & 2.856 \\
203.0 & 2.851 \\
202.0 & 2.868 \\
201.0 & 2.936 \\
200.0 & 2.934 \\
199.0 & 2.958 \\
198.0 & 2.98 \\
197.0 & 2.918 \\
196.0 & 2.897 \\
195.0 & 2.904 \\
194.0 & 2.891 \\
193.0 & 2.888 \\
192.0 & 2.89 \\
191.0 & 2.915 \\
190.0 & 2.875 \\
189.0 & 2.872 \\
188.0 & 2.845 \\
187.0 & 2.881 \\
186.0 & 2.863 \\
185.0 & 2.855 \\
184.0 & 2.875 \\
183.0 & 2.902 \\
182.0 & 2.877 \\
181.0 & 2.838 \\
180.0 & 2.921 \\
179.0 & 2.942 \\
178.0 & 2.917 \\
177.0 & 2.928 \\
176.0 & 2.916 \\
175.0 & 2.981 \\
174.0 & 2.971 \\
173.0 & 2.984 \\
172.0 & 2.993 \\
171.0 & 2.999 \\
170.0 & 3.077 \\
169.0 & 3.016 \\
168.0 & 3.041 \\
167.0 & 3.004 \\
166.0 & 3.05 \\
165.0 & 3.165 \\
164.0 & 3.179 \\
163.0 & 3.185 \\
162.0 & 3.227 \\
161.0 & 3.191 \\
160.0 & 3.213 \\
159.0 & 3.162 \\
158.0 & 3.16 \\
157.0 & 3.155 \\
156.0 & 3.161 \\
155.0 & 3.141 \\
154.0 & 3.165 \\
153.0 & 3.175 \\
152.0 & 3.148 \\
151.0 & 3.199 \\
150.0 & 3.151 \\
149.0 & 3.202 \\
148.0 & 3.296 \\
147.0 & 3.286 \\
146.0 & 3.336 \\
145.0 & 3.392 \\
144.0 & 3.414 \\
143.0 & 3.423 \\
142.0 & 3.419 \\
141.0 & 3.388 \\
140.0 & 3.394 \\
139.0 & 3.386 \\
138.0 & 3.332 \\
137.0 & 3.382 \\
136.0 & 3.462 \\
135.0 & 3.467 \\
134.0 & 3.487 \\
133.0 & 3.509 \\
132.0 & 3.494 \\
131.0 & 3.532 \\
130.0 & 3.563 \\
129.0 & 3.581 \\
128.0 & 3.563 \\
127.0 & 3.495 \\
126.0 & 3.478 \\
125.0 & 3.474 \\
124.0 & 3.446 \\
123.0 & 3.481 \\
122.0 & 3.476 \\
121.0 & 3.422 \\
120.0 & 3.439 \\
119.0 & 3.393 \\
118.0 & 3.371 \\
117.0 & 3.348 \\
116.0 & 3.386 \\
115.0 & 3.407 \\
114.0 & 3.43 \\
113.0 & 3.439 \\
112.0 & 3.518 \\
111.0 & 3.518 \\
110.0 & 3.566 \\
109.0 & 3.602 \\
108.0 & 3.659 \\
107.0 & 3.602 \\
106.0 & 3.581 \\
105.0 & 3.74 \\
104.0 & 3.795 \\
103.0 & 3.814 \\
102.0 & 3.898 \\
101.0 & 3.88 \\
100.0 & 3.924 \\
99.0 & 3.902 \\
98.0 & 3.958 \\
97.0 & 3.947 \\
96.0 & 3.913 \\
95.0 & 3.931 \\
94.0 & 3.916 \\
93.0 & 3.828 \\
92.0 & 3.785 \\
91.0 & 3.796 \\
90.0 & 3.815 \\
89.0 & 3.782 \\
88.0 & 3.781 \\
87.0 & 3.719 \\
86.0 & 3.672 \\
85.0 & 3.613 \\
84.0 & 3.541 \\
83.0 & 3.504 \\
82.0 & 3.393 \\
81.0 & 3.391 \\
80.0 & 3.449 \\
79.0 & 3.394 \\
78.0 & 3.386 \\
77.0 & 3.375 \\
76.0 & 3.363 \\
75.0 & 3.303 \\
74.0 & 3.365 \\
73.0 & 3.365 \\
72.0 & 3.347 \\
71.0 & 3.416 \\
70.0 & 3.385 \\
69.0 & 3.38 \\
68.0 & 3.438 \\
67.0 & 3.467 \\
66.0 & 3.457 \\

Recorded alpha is 4.9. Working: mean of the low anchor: 3.51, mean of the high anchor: 2.68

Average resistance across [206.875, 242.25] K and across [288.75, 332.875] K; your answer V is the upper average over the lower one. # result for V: 0.96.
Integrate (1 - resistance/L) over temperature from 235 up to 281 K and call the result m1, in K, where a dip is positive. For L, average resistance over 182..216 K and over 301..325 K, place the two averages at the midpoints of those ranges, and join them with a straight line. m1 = 1.36 K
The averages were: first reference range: 2.88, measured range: 2.72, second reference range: 2.73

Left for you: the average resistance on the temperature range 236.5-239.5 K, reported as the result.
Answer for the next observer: 2.75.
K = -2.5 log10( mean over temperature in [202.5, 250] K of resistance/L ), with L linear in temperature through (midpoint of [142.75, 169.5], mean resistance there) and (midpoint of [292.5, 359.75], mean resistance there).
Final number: 0.07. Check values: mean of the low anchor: 3.19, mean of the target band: 2.79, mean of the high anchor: 2.64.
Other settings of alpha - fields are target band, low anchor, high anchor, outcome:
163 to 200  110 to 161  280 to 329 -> 2.76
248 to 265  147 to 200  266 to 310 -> -0.07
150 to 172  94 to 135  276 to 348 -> 1.61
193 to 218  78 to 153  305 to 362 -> 2.36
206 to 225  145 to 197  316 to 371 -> 0.66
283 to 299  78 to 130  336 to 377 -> 1.37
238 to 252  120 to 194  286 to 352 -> 0.81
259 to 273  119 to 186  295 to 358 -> 0.55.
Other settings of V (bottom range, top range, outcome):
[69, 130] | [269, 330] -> 0.75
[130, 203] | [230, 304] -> 0.87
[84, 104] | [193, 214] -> 0.75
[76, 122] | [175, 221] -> 0.79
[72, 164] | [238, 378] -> 0.76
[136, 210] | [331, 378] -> 0.84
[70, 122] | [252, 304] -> 0.74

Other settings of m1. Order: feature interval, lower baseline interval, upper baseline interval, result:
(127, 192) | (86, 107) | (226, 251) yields 3.7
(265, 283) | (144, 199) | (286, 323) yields 0.6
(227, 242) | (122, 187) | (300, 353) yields 1.0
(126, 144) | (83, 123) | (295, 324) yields 0.3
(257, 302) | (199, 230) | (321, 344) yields 1.4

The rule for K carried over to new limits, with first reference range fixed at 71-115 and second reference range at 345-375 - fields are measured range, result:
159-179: 0.09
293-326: 0.02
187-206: 0.12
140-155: 0.04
